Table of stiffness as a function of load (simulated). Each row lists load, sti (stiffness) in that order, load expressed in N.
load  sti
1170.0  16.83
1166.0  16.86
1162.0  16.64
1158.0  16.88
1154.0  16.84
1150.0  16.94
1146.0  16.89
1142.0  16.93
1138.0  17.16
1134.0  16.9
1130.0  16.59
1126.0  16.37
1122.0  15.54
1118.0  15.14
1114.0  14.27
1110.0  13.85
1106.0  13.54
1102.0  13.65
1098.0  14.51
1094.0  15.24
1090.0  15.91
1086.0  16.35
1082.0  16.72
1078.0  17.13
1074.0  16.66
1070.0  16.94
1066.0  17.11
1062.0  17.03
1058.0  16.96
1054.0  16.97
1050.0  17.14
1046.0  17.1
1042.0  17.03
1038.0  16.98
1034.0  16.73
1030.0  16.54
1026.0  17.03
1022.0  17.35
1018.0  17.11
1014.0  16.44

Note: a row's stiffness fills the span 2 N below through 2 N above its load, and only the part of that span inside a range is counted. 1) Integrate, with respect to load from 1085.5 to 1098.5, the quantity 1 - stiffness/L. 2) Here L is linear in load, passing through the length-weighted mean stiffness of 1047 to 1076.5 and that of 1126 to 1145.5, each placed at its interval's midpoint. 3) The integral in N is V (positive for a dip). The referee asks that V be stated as 1.08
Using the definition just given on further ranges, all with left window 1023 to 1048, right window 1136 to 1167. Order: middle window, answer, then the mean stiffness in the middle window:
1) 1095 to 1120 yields 3.99 N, 14.2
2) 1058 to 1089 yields 0.16 N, 16.8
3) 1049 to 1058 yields -0.06 N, 17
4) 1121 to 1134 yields 0.44 N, 16.3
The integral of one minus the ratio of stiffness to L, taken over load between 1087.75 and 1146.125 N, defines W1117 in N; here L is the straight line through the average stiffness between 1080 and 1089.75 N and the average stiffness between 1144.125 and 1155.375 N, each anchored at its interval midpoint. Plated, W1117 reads 4.2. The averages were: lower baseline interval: 16.4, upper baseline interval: 16.9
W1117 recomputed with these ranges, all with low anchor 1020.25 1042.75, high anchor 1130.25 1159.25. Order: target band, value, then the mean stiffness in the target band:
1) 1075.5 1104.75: 2.3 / 15.6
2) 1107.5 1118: 1.7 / 14.2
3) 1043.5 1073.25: -0.2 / 17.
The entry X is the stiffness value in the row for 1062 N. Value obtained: 17.03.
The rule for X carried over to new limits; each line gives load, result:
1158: 16.88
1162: 16.64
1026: 17.03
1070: 16.94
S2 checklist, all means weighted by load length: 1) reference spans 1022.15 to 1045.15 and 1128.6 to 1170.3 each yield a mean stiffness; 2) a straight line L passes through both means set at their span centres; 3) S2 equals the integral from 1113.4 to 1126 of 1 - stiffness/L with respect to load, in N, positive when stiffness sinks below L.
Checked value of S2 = 1.2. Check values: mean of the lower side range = 16.9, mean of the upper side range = 16.9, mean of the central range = 15.3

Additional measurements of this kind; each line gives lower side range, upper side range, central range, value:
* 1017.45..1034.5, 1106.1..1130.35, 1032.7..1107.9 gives -1.11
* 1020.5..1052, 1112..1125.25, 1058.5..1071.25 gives -0.54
